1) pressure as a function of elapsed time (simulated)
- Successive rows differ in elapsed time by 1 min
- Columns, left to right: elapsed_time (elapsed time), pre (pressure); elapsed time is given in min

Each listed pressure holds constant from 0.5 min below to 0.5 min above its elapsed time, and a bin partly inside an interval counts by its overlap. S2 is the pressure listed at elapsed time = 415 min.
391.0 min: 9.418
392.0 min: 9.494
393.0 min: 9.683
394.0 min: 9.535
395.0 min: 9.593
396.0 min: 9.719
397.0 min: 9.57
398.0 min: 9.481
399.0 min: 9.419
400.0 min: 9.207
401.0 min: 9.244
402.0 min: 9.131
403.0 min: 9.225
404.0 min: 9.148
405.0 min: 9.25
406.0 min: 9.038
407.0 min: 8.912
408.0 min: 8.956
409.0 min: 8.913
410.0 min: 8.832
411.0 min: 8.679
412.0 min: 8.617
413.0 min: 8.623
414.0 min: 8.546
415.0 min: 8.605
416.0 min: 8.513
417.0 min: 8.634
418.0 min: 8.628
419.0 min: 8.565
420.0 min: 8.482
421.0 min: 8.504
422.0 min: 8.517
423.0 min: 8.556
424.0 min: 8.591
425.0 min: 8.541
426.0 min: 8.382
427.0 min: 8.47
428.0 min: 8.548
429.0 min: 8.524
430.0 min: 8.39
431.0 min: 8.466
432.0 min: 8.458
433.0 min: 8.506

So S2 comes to 8.605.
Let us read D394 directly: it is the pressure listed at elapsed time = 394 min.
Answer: 9.535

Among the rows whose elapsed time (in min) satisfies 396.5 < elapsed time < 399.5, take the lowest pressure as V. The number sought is 9.419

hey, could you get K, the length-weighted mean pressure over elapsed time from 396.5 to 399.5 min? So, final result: 9.49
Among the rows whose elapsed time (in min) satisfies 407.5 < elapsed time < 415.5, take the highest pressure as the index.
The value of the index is 8.956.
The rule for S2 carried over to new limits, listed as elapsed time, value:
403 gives 9.225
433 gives 8.506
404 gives 9.148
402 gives 9.131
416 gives 8.513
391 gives 9.418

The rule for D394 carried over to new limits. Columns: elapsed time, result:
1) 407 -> 8.912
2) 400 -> 9.207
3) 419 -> 8.565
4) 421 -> 8.504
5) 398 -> 9.481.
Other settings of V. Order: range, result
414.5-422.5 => 8.482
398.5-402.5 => 9.131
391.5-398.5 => 9.481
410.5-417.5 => 8.513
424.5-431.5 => 8.382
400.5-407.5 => 8.912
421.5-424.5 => 8.517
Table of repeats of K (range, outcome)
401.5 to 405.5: 9.19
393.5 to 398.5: 9.58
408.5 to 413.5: 8.73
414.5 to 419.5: 8.59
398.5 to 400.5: 9.31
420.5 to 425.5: 8.54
